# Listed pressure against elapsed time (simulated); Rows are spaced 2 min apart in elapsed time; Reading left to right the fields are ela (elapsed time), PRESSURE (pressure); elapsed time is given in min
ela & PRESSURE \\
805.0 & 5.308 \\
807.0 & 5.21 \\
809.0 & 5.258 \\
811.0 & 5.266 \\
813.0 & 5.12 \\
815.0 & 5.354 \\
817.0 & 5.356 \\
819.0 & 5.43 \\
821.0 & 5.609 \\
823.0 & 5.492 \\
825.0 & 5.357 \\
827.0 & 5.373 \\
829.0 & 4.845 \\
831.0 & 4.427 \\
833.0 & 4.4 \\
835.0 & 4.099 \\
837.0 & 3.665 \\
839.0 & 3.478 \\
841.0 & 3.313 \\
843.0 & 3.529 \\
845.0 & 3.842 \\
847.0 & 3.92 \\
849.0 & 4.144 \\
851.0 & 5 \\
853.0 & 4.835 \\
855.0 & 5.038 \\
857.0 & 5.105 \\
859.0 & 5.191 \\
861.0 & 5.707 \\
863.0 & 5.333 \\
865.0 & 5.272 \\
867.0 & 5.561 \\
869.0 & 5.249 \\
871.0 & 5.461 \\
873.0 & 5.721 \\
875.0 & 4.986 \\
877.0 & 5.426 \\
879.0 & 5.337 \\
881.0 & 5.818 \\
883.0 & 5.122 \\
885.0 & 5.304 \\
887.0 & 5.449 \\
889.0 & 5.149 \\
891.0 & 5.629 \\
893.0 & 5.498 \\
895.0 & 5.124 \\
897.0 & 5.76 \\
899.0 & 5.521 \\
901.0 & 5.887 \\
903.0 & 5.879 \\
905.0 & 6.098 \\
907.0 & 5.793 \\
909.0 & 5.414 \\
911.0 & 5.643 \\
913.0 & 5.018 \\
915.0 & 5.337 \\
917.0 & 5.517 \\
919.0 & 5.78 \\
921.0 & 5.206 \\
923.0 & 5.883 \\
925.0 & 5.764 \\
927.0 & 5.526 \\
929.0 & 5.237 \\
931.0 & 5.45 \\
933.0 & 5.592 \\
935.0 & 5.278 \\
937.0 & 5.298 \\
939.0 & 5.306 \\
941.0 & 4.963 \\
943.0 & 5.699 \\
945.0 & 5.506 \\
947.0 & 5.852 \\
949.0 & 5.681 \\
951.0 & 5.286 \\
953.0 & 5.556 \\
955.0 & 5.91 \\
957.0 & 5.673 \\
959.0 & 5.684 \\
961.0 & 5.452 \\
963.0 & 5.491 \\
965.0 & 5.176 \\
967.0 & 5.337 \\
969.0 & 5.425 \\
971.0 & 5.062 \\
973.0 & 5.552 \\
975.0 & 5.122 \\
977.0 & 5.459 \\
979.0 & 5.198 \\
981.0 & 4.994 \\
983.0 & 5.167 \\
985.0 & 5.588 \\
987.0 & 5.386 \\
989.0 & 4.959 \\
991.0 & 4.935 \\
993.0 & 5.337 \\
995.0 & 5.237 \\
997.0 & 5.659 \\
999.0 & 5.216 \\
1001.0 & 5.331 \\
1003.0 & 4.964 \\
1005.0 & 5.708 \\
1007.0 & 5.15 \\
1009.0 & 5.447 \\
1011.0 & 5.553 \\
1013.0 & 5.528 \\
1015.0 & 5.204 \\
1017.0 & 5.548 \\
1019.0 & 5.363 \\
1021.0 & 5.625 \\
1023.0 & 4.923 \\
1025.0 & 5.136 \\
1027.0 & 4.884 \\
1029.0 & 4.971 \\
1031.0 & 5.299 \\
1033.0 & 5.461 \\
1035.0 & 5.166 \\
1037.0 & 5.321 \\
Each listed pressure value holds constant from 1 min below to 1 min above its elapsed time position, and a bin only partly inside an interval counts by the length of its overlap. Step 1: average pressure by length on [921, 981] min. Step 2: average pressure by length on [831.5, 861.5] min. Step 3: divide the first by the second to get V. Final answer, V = 1.26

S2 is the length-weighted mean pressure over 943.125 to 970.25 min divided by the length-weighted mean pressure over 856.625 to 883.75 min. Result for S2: 1.03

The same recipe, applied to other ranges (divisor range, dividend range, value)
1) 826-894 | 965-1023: 1.09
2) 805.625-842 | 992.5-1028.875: 1.10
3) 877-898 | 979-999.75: 0.97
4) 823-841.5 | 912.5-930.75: 1.24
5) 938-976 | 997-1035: 0.97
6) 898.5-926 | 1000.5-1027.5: 0.95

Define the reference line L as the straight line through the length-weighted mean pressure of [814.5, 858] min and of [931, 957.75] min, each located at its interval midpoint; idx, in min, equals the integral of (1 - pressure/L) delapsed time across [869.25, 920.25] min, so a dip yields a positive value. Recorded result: -4.1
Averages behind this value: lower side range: 4.61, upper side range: 5.5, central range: 5.5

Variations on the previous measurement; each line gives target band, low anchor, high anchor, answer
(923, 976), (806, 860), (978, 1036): -3.88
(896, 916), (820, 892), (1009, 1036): -2.40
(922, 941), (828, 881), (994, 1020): -1.46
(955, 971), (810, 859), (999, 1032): -1.11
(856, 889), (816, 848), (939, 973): -3.73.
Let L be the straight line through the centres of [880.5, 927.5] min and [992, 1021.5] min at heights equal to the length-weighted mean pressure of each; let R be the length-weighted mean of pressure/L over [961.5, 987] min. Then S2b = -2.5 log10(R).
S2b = 0.03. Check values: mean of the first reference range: 5.54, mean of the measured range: 5.3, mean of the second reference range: 5.39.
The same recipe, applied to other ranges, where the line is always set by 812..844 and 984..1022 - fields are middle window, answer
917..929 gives -0.11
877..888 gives -0.11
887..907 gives -0.14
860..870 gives -0.13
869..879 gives -0.11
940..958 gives -0.09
